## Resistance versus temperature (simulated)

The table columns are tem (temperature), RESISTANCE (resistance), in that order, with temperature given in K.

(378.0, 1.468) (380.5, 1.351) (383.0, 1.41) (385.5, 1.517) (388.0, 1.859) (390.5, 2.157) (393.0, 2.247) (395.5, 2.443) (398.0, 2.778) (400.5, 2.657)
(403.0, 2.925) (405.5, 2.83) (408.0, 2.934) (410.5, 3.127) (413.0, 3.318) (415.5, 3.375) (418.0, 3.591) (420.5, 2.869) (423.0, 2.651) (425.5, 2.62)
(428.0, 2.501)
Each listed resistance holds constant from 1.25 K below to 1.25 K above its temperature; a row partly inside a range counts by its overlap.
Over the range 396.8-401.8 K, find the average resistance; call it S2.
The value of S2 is 2.72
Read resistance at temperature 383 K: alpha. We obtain 1.41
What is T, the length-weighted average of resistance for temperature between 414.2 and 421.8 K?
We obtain 3.27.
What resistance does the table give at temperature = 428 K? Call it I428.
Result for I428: 2.501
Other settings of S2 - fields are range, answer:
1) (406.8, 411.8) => 3.03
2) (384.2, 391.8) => 1.84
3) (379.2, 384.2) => 1.38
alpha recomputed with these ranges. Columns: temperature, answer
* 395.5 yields 2.443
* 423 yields 2.651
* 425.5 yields 2.62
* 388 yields 1.859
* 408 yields 2.934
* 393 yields 2.247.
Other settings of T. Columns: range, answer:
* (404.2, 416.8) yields 3.12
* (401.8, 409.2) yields 2.9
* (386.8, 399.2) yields 2.3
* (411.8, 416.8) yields 3.35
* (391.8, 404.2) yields 2.61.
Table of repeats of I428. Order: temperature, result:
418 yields 3.591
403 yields 2.925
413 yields 3.318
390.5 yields 2.157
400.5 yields 2.657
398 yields 2.778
